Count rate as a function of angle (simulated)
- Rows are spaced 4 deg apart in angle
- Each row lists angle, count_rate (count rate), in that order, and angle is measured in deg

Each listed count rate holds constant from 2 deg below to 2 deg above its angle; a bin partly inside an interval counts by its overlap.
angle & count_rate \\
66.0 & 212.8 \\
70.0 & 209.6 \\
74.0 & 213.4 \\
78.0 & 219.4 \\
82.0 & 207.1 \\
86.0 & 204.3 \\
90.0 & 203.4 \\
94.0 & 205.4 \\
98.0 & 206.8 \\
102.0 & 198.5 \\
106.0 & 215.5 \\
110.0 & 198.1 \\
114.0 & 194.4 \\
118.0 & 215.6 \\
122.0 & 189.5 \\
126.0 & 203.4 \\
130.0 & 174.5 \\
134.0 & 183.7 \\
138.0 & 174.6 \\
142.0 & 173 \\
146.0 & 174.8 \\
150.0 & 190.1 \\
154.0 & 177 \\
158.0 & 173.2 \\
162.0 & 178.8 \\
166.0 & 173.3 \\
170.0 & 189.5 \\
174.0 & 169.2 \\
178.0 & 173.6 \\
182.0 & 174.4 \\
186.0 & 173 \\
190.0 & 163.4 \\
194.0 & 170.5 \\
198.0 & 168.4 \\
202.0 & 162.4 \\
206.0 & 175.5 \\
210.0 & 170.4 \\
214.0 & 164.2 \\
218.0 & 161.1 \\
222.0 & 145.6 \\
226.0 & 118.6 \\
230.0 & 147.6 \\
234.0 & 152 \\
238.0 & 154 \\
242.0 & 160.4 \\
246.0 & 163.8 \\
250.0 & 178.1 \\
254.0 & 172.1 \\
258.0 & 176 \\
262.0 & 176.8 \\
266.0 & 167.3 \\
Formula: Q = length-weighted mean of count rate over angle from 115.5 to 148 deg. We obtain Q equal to 186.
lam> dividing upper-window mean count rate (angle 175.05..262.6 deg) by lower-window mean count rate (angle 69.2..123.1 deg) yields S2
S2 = 0.79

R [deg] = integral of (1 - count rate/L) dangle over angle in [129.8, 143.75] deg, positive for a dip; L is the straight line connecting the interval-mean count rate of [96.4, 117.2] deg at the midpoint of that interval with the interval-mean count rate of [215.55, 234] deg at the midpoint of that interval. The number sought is 0.87 deg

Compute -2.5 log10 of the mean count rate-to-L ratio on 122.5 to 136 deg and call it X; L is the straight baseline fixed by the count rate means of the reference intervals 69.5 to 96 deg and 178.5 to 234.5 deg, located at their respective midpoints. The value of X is 0.02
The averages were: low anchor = 209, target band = 187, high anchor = 161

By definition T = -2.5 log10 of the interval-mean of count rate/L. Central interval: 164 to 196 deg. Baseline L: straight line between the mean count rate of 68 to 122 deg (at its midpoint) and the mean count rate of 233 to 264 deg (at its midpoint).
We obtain 0.07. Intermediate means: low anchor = 206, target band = 173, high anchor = 167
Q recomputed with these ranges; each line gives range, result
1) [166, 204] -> 172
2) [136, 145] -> 174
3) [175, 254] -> 162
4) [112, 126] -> 200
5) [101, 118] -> 203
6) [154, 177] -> 177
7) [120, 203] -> 177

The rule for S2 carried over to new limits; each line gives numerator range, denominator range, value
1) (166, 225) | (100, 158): 0.89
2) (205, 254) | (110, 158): 0.85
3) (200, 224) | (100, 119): 0.80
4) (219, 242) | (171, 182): 0.84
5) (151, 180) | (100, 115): 0.88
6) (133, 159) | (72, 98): 0.85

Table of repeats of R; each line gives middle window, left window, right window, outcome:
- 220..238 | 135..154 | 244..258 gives 3.2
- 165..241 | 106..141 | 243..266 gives 7.2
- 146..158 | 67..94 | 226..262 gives 0.5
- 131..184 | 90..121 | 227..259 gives 3.0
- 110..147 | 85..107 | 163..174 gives 1.1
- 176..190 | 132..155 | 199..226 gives -0.3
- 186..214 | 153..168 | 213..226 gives -1.7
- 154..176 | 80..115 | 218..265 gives 0.7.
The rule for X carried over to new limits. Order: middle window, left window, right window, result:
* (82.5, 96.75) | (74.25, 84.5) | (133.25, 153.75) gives 0.014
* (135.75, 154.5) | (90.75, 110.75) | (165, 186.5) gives 0.057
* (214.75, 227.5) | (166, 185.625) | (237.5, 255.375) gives 0.173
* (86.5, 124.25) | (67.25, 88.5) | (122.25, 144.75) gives -0.036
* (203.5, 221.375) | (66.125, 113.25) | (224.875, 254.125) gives -0.005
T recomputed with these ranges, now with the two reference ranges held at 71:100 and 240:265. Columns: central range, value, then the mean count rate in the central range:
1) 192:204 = 0.10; 167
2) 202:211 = 0.06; 171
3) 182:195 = 0.10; 170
